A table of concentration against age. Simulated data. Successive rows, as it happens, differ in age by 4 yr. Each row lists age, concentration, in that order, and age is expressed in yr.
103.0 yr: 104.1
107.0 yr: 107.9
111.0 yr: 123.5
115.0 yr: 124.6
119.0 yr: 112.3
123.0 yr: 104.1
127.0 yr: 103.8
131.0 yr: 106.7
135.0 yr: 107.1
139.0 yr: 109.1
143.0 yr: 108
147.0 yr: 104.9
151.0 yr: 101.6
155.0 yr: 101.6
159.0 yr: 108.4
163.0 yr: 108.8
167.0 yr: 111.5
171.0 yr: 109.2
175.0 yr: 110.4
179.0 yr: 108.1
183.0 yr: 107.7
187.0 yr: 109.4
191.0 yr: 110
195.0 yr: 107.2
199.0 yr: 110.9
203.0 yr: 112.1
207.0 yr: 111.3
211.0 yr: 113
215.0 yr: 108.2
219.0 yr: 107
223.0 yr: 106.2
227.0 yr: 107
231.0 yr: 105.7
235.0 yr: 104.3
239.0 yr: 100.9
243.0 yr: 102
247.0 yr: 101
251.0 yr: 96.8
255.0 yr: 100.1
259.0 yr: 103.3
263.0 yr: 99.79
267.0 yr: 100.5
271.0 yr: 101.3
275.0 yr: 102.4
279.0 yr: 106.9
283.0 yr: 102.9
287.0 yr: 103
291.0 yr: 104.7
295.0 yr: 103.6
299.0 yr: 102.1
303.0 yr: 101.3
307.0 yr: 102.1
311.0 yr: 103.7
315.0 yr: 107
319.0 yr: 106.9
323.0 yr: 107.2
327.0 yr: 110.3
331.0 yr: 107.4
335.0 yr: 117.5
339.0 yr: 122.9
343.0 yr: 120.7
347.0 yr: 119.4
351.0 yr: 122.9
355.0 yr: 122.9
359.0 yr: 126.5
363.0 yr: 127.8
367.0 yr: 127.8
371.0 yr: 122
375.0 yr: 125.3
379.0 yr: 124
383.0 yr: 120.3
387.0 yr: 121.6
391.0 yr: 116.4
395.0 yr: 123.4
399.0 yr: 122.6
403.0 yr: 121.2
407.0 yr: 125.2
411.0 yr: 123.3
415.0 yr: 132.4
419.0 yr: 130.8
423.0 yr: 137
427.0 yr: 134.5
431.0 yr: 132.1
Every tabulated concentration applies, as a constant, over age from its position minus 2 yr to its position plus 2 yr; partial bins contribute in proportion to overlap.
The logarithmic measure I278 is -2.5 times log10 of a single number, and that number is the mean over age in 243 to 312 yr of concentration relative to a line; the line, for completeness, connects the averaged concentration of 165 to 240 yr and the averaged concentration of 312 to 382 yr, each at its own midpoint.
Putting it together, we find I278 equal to 0.117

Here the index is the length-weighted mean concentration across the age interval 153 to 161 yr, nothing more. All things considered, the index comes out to 105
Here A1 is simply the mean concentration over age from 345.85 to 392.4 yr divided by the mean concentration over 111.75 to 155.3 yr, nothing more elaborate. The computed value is 1.14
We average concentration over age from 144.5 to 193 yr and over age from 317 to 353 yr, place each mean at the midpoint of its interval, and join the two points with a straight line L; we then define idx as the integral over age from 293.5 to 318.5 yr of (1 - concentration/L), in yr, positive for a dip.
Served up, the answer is 2.25 yr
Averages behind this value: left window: 108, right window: 115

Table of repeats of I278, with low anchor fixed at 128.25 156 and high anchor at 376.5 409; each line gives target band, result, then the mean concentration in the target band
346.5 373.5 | -0.04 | 124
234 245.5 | 0.10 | 102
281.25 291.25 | 0.12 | 103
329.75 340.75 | 0.02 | 116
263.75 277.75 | 0.13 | 102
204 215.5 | -0.01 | 111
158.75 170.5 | -0.03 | 110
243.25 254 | 0.13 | 99.5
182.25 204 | -0.01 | 110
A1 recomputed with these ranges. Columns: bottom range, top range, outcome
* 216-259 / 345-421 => 1.20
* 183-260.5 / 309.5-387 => 1.11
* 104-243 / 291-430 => 1.09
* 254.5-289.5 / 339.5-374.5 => 1.21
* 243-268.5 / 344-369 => 1.24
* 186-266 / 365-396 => 1.16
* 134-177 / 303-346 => 1.03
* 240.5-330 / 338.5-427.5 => 1.21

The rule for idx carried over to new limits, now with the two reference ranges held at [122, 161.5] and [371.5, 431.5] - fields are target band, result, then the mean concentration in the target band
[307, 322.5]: 1.8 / 106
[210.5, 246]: 2.1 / 106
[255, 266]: 1.3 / 101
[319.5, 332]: 1.2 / 108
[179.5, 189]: 0.0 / 108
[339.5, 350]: 0.1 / 121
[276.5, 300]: 2.6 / 104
